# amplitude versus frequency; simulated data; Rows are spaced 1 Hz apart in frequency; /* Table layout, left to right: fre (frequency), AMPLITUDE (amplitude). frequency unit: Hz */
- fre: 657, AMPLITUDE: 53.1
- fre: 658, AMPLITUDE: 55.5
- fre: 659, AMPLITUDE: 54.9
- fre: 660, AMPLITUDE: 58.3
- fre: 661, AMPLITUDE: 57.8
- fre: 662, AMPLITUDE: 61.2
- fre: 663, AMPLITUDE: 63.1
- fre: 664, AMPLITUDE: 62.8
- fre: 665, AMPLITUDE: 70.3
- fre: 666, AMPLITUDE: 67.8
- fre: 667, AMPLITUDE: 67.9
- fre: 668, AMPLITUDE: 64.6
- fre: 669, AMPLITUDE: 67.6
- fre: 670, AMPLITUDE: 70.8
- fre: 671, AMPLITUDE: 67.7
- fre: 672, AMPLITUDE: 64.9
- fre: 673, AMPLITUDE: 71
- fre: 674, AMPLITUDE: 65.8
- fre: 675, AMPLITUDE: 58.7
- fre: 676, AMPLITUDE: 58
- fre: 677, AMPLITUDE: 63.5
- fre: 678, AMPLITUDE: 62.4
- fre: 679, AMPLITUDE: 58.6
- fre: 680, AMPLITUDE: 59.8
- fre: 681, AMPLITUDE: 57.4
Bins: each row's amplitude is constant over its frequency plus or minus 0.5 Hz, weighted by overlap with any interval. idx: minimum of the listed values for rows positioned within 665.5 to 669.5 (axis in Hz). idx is 64.6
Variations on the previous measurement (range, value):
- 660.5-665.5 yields 57.8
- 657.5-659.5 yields 54.9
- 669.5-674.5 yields 64.9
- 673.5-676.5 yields 58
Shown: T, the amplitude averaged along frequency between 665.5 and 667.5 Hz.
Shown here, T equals 67.8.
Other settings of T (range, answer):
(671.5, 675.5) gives 65.1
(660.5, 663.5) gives 60.7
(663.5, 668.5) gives 66.7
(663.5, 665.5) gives 66.5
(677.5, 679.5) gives 60.5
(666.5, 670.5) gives 67.7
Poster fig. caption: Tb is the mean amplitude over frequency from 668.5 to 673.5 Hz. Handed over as 68.4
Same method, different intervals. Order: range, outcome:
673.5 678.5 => 61.7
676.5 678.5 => 63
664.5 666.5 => 69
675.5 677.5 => 60.8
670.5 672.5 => 66.3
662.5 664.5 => 63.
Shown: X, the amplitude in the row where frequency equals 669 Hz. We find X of 67.6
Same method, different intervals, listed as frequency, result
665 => 70.3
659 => 54.9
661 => 57.8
